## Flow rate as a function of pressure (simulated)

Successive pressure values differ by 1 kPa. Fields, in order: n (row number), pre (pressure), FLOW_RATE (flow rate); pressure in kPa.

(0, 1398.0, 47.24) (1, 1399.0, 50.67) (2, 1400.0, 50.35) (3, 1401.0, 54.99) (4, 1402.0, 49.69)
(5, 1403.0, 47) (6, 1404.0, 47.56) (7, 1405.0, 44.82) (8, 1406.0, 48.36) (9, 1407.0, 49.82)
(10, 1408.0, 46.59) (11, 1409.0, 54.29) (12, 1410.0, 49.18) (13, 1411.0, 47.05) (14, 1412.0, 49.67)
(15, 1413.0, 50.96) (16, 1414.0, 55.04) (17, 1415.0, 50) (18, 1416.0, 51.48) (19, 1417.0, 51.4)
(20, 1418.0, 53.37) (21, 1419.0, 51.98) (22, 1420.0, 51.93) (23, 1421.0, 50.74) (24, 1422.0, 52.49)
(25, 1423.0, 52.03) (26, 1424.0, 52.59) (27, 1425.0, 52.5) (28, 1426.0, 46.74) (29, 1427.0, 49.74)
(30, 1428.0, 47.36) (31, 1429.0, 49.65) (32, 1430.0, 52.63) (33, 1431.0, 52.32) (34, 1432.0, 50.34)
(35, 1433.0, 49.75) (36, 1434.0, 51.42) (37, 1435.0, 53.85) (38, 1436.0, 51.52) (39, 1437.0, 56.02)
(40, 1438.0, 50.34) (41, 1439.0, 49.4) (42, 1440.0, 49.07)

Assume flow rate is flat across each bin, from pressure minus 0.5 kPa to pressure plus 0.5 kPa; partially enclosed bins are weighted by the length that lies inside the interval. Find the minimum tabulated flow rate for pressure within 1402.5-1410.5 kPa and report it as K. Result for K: 44.82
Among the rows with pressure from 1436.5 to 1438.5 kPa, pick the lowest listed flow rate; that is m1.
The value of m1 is 50.34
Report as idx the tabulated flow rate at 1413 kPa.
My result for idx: 50.96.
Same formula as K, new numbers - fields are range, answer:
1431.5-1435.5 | 49.75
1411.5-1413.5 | 49.67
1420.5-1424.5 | 50.74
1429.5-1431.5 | 52.32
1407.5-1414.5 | 46.59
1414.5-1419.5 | 50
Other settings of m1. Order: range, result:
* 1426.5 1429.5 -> 47.36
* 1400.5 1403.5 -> 47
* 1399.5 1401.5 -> 50.35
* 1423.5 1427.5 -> 46.74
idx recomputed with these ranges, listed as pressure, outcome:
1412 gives 49.67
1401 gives 54.99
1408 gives 46.59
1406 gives 48.36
